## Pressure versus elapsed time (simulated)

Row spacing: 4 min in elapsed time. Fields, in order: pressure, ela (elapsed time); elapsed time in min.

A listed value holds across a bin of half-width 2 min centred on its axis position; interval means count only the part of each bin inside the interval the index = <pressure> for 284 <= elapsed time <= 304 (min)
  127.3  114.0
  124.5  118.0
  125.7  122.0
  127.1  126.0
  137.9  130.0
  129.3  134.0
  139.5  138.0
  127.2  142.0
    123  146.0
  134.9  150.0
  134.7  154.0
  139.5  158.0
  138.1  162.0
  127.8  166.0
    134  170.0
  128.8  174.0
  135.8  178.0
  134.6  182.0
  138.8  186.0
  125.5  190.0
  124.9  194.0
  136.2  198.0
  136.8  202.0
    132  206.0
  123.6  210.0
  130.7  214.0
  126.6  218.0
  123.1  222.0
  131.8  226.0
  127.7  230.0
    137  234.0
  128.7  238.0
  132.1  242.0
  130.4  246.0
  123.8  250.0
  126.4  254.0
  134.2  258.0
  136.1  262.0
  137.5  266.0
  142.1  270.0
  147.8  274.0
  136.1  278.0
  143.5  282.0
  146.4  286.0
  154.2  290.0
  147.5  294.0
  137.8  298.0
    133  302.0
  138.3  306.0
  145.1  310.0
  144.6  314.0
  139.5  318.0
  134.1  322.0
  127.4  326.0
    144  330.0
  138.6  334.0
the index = 144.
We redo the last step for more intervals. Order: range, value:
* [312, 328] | 136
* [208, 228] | 127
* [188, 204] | 131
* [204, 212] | 128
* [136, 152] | 131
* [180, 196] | 131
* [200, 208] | 134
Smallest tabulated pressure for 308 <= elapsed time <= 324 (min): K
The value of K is 134.1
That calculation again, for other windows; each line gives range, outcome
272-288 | 136.1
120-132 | 125.7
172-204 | 124.9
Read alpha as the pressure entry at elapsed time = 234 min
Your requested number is 137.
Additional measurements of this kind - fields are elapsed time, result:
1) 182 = 134.6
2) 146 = 123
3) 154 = 134.7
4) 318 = 139.5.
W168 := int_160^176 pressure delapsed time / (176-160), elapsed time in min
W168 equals 132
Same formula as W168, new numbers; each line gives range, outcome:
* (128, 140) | 136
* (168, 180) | 133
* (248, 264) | 130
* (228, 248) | 131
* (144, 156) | 131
